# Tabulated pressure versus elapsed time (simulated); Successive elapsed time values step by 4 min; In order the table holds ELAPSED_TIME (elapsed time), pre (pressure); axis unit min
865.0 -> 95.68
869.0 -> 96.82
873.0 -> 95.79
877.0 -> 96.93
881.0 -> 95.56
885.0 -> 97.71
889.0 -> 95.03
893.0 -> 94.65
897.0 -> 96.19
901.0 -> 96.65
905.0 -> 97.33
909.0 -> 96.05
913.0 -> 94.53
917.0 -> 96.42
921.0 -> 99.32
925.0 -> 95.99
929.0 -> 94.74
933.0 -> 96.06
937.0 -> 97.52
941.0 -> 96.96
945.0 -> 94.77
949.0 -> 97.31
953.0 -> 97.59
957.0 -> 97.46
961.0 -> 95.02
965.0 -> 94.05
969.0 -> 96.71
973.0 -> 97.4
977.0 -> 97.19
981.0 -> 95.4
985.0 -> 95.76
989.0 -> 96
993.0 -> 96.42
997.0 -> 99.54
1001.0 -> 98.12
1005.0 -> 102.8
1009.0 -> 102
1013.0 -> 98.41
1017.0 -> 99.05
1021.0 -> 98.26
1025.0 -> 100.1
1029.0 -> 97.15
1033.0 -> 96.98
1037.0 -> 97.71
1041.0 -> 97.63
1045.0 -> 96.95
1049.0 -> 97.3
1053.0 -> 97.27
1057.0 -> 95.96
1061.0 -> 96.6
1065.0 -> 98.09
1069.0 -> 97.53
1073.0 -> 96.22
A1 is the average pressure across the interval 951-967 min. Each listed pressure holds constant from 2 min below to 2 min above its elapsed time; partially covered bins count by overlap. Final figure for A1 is 96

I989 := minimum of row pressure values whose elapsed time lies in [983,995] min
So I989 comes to 95.76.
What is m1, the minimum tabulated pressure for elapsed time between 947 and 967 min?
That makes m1 94.05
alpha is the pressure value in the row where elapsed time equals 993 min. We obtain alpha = 96.42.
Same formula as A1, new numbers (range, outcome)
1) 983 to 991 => 95.9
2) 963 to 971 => 95.4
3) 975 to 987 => 96.1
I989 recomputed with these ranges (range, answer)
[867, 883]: 95.56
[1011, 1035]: 96.98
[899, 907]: 96.65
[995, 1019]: 98.12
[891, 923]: 94.53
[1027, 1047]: 96.95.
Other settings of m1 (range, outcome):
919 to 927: 95.99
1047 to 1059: 95.96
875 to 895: 94.65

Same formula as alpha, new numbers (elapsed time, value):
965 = 94.05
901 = 96.65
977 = 97.19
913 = 94.53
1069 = 97.53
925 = 95.99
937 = 97.52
